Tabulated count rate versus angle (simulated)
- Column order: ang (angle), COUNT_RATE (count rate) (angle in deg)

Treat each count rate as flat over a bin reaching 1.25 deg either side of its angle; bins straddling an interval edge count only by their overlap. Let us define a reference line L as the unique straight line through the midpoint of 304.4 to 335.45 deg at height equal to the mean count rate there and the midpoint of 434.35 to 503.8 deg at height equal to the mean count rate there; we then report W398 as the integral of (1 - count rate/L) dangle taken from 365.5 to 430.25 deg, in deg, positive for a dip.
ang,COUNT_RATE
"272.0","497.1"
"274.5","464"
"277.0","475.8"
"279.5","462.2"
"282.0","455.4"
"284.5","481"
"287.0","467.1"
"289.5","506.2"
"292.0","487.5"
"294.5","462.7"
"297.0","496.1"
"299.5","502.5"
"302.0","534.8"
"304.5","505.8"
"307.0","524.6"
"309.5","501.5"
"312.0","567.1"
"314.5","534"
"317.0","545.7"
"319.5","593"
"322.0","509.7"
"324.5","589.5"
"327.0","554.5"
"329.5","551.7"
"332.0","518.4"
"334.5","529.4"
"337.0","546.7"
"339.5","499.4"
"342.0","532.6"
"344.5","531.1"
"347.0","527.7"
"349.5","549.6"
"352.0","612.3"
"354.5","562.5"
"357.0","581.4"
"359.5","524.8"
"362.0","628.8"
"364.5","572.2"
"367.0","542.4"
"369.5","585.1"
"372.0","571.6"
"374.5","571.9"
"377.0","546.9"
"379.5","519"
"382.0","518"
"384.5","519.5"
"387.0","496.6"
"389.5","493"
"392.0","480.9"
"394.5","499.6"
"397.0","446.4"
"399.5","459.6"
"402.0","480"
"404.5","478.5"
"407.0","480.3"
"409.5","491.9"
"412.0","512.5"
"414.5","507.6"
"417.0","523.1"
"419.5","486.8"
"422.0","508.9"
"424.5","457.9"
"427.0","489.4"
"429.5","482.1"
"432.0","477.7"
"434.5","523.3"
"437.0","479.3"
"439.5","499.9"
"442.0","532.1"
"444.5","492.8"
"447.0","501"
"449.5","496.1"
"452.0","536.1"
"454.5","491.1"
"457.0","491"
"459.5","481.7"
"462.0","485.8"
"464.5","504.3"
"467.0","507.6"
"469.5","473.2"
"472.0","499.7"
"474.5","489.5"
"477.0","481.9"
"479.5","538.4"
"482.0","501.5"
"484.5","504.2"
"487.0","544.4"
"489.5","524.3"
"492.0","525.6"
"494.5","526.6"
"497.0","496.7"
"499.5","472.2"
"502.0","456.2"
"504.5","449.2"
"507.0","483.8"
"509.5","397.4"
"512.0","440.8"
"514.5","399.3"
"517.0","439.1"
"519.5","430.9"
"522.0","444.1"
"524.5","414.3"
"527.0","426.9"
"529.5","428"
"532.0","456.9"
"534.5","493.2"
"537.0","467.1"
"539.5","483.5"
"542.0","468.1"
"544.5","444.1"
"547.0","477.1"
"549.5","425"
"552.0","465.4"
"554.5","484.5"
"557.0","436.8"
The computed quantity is 1.8 deg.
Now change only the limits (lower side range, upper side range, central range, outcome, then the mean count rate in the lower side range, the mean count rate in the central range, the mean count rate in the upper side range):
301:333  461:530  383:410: 1.4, 541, 484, 475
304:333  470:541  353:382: -2.1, 542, 563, 472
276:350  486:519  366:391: -1.7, 518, 536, 472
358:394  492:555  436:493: -1.7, 540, 504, 456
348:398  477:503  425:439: 0.9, 542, 489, 508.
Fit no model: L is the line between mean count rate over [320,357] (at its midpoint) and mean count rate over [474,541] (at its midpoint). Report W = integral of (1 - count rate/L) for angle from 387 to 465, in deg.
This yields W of 2.2 deg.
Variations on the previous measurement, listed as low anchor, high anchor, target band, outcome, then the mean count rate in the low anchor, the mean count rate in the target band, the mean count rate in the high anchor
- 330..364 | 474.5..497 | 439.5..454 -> 0.4 deg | 550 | 510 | 516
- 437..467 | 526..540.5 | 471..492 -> -1.1 deg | 500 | 512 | 459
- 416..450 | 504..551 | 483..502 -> -1.8 deg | 496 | 510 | 446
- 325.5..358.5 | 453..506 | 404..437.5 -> 1.6 deg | 546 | 493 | 498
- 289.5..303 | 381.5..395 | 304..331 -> -2.5 deg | 497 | 544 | 500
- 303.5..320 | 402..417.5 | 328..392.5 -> -3.4 deg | 537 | 544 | 496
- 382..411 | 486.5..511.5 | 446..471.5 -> -0.6 deg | 486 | 497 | 485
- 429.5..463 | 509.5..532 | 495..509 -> -0.8 deg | 499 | 471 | 428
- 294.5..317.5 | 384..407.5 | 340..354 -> -1.3 deg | 520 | 549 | 482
